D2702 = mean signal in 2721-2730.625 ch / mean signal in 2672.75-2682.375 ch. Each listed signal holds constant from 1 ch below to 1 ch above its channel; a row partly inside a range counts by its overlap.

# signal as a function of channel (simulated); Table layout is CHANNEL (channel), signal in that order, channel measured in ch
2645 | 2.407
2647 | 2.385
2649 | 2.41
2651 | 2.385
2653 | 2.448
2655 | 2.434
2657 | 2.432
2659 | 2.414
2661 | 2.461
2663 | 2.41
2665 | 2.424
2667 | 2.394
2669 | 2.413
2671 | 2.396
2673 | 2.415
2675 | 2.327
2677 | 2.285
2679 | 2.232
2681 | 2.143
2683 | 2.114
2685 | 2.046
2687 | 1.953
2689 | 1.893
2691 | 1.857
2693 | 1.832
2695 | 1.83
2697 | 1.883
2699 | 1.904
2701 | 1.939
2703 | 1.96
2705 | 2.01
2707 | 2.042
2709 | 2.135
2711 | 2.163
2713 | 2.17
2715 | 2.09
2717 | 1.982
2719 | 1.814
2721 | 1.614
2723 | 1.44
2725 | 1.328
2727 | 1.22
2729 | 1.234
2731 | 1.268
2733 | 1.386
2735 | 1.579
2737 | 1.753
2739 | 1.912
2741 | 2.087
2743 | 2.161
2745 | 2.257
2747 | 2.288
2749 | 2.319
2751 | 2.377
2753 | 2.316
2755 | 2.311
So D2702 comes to 0.59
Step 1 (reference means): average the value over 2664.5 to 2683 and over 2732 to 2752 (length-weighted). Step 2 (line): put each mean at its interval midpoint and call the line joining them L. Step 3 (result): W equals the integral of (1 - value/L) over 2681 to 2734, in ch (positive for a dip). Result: 8.7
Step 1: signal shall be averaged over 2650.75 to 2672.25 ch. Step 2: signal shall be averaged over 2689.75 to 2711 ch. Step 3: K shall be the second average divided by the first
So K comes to 0.81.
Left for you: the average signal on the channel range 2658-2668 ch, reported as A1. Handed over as 2.42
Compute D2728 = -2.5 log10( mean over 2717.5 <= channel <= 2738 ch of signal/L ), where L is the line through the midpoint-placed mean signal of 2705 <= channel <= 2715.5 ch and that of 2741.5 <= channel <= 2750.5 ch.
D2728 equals 0.42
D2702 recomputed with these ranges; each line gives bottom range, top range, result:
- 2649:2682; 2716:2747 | 0.71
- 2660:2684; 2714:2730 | 0.68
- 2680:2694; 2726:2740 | 0.75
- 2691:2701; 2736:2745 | 1.07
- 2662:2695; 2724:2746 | 0.76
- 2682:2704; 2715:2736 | 0.79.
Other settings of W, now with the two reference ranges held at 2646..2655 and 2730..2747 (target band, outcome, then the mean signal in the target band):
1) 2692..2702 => 1.07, 1.88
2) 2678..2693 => 1.10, 2.02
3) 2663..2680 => -0.69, 2.36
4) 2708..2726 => 1.06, 1.86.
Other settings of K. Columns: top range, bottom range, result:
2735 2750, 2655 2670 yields 0.86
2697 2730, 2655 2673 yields 0.75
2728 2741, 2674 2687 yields 0.72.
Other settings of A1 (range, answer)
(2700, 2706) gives 1.97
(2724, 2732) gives 1.26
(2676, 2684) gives 2.19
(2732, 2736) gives 1.48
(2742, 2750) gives 2.26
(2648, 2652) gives 2.4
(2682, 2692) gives 1.97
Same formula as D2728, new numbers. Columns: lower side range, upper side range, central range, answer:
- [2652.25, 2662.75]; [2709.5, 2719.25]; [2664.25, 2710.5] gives 0.07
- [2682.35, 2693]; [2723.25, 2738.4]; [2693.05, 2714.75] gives -0.15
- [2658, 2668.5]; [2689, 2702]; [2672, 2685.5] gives -0.03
